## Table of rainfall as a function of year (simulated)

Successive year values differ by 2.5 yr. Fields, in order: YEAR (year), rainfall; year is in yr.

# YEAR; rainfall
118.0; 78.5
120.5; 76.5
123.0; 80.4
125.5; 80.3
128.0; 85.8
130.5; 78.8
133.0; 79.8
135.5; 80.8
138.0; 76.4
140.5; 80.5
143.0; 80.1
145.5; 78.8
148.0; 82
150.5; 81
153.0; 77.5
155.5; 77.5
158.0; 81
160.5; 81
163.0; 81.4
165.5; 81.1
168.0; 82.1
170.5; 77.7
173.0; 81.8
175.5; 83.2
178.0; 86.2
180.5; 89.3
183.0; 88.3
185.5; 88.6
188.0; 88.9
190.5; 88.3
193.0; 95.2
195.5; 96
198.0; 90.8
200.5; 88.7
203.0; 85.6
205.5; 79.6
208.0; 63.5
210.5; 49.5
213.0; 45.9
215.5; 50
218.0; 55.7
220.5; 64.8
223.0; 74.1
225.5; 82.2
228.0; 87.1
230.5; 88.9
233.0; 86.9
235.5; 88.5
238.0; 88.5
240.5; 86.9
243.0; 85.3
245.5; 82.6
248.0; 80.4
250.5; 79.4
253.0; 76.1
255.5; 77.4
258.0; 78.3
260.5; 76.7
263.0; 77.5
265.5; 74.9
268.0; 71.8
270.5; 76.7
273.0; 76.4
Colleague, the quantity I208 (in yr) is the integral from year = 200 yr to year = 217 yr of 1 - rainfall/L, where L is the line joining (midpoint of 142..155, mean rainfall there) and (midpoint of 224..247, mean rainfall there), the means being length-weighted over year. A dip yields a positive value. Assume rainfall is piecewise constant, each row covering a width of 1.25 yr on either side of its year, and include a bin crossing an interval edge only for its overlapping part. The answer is 3.86 yr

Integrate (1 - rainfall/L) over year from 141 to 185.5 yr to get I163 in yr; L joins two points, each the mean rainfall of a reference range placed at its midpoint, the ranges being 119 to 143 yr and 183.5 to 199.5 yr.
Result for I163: 2.1 yr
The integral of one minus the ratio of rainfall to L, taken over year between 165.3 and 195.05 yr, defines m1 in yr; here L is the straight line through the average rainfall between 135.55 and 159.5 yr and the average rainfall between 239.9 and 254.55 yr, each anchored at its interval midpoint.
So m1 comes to -2.3 yr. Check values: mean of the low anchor 79.5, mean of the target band 86.3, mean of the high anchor 81.5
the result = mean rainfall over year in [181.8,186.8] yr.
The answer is 88.5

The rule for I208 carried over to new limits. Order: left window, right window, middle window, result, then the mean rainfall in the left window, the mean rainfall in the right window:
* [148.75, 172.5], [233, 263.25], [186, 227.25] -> 2.9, 80.1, 81.8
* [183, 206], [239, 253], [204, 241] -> 5.5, 89.3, 82.4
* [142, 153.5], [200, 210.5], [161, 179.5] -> -0.9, 80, 75.1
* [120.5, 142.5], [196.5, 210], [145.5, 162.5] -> 0.0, 80.1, 80.1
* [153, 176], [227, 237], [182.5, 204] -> -1.7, 80.5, 87.9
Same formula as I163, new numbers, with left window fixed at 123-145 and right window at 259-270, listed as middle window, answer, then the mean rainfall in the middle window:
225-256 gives -3.2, 84.1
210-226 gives 3.6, 59.8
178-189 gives -1.4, 88.5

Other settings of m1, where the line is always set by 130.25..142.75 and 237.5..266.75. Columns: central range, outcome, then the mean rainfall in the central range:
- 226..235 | -0.8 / 87.3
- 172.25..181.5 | -0.6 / 85.2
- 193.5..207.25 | -1.4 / 87.6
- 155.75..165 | -0.1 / 80.7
